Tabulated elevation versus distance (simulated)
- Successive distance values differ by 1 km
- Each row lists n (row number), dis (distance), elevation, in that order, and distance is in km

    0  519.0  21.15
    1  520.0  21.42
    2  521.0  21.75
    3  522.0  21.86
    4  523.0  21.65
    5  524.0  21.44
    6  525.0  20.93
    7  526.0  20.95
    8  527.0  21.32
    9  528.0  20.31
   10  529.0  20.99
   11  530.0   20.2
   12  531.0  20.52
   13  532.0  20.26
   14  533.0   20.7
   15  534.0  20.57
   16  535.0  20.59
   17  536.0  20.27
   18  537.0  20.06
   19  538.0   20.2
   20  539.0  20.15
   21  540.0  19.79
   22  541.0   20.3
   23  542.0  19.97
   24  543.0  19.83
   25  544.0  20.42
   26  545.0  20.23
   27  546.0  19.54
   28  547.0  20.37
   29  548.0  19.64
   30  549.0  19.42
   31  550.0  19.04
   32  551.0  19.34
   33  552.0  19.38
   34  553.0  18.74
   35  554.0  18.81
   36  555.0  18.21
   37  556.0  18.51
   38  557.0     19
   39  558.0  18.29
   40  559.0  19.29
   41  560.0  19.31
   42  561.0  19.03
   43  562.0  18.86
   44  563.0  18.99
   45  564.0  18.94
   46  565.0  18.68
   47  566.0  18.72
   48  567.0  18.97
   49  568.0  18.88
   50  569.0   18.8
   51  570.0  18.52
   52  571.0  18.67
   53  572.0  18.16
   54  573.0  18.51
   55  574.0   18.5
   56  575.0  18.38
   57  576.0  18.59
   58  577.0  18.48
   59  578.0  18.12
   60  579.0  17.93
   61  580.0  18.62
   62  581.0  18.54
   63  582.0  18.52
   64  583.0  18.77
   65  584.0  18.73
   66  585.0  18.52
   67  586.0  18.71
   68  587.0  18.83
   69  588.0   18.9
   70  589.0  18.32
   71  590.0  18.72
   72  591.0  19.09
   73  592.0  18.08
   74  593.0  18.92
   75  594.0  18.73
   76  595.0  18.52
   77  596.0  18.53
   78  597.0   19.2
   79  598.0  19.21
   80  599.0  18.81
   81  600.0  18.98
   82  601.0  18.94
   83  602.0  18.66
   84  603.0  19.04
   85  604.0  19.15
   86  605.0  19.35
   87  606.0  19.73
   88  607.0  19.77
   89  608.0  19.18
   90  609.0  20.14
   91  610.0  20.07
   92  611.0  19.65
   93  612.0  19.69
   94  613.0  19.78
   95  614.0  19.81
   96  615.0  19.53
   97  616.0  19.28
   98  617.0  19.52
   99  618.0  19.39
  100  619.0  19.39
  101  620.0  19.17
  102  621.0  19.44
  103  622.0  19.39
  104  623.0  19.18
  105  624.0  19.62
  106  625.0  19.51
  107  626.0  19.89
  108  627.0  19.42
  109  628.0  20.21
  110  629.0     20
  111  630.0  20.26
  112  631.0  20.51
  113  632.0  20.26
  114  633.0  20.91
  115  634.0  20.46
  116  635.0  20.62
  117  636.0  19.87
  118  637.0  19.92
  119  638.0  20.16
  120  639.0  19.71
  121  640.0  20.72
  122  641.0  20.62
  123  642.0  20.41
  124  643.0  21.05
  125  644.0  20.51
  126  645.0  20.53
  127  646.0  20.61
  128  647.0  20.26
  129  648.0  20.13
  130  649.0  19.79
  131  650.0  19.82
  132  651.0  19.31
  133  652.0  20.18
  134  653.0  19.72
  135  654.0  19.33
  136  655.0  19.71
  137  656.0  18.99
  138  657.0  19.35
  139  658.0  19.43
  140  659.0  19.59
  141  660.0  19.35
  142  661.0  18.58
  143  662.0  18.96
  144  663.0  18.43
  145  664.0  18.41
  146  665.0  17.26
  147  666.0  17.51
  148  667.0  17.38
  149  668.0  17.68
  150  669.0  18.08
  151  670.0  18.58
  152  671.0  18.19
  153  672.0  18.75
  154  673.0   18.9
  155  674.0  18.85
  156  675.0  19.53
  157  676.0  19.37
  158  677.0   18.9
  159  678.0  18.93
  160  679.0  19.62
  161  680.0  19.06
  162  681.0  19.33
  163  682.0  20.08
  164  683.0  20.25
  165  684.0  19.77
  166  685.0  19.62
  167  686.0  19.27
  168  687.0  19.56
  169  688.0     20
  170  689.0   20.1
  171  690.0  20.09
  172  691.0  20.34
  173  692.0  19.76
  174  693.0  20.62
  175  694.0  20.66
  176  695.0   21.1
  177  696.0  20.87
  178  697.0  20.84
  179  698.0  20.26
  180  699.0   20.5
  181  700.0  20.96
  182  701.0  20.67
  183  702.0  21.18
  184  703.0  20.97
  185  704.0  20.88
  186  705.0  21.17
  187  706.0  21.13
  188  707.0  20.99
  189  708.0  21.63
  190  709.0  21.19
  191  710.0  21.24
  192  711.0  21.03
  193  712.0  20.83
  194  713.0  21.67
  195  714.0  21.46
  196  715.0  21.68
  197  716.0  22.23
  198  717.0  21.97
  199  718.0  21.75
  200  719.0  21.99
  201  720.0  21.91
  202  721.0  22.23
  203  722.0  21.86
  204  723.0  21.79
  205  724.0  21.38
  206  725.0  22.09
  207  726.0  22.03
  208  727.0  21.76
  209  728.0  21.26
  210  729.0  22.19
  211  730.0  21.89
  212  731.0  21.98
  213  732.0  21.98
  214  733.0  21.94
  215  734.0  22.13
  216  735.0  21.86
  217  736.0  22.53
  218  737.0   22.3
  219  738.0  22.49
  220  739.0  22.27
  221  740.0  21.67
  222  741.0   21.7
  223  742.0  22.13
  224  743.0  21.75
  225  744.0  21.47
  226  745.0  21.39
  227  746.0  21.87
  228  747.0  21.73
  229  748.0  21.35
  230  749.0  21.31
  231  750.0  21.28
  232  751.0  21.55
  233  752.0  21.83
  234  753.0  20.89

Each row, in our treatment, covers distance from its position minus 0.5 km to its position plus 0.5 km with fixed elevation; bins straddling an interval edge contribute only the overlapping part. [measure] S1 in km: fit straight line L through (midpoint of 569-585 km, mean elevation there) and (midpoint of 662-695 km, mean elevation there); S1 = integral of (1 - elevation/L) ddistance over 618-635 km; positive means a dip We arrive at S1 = -0.9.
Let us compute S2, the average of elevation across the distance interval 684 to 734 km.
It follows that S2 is 21.1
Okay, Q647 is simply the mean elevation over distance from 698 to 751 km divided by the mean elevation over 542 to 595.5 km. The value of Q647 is 1.1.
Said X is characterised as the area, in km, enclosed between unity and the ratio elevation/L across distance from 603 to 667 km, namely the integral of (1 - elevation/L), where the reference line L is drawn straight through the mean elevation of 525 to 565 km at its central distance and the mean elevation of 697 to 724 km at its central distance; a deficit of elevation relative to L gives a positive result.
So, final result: 2.9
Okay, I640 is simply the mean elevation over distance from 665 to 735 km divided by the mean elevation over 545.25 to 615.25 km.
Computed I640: 1.1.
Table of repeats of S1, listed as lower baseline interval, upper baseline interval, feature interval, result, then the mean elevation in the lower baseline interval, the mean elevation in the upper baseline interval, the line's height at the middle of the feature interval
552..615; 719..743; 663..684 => 2.0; 18.9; 22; 20.8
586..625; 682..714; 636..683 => 1.6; 19.2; 20.6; 20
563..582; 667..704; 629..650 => -1.2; 18.6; 19.7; 19.3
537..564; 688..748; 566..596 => 1.8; 19.4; 21.4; 19.8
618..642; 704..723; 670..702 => 1.8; 20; 21.5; 21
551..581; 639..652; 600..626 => 0.2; 18.7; 20.3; 19.6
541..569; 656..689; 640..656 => -0.9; 19.2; 19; 19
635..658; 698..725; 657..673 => 1.5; 20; 21.4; 20.4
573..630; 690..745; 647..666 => 0.9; 19.1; 21.5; 20.2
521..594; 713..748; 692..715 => 0.6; 19.4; 21.9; 21.5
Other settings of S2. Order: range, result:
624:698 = 19.7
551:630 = 19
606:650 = 20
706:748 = 21.8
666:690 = 19.1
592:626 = 19.3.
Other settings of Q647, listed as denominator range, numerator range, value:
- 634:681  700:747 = 1.12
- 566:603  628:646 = 1.09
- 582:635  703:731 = 1.12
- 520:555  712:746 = 1.08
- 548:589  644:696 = 1.03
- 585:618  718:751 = 1.14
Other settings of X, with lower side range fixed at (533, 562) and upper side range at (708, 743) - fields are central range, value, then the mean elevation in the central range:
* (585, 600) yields 1.04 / 18.8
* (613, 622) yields 0.45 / 19.5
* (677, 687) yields 0.83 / 19.5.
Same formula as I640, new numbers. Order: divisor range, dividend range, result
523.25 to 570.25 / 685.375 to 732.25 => 1.07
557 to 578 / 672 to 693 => 1.05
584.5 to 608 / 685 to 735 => 1.12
